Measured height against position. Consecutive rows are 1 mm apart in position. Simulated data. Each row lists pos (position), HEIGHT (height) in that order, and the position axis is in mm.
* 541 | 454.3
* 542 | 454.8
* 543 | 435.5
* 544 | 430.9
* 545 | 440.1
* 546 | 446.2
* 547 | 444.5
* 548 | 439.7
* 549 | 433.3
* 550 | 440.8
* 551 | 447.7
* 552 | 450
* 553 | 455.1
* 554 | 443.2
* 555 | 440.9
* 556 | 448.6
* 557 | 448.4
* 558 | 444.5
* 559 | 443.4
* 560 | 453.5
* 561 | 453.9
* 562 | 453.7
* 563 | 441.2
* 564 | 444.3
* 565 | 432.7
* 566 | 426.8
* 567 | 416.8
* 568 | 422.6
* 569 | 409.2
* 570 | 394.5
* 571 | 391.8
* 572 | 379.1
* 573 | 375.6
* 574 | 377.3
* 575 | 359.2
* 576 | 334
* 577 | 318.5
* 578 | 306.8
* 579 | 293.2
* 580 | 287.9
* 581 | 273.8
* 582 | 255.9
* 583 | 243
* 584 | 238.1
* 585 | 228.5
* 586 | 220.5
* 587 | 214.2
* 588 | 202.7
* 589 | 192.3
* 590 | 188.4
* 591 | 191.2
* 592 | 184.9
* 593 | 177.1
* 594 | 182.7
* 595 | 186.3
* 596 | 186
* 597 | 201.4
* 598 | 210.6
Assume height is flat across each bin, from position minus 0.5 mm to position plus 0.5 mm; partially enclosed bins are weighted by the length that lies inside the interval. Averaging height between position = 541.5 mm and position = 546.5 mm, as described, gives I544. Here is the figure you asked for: 442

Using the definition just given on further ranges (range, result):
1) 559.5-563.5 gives 451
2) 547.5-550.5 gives 438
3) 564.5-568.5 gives 425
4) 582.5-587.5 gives 229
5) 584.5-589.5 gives 212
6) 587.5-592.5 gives 192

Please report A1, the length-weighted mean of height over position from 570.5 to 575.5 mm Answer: 377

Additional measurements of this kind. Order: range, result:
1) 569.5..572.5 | 388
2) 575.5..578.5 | 320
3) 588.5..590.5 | 190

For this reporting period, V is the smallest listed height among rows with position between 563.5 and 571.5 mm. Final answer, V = 391.8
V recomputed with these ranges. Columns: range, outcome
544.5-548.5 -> 439.7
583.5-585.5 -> 228.5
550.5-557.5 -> 440.9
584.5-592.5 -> 184.9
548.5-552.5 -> 433.3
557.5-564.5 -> 441.2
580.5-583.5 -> 243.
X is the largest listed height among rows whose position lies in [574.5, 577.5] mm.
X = 359.2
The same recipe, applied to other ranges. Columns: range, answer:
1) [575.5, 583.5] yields 334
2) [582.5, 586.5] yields 243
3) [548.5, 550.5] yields 440.8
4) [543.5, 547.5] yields 446.2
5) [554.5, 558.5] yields 448.6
